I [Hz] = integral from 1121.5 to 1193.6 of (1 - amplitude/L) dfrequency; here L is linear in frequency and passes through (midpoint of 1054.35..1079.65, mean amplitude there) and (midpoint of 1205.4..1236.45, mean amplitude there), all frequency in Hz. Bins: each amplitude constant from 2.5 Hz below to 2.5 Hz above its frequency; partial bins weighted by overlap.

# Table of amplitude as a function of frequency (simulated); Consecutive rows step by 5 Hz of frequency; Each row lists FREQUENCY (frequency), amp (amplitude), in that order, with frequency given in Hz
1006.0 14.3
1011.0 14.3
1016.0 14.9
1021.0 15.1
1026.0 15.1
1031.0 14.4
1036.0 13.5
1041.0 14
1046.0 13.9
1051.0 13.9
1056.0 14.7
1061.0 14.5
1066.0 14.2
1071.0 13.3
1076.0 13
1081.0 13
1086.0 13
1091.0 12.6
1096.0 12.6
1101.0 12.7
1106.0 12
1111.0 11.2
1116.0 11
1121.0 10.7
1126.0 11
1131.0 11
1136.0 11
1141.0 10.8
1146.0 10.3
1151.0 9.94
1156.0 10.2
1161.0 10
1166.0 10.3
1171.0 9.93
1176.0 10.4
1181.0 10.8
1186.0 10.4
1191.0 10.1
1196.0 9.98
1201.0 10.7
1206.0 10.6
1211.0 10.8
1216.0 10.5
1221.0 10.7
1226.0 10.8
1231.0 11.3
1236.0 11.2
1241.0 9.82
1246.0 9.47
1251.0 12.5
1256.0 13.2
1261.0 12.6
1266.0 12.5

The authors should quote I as 9.7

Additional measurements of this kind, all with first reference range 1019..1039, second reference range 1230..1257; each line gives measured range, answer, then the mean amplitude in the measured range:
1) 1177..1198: 2.94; 10.3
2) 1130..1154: 4.06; 10.6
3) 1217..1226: 0.62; 10.7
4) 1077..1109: 2.02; 12.6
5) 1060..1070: -0.17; 14.2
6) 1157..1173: 2.94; 10.1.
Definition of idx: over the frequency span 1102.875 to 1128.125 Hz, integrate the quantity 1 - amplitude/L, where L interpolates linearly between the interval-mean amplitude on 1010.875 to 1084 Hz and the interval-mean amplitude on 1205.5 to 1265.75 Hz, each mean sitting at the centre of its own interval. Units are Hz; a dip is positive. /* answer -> 3.6 Hz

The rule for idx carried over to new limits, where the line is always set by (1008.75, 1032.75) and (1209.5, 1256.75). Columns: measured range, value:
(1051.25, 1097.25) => 1.14 Hz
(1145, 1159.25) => 2.63 Hz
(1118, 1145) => 4.04 Hz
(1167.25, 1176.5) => 1.47 Hz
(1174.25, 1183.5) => 1.02 Hz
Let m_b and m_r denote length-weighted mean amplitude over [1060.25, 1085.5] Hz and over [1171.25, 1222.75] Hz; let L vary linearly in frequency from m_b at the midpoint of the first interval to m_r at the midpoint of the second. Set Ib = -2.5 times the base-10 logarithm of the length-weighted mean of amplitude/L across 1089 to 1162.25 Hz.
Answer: 0.10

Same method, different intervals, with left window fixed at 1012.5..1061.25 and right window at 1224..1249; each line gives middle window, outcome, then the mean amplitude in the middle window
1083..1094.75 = 0.050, 12.8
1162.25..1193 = 0.135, 10.3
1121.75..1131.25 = 0.159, 10.9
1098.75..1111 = 0.084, 12.1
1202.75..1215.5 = 0.041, 10.7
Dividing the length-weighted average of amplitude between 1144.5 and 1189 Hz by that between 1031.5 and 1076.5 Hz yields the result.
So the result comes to 0.73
